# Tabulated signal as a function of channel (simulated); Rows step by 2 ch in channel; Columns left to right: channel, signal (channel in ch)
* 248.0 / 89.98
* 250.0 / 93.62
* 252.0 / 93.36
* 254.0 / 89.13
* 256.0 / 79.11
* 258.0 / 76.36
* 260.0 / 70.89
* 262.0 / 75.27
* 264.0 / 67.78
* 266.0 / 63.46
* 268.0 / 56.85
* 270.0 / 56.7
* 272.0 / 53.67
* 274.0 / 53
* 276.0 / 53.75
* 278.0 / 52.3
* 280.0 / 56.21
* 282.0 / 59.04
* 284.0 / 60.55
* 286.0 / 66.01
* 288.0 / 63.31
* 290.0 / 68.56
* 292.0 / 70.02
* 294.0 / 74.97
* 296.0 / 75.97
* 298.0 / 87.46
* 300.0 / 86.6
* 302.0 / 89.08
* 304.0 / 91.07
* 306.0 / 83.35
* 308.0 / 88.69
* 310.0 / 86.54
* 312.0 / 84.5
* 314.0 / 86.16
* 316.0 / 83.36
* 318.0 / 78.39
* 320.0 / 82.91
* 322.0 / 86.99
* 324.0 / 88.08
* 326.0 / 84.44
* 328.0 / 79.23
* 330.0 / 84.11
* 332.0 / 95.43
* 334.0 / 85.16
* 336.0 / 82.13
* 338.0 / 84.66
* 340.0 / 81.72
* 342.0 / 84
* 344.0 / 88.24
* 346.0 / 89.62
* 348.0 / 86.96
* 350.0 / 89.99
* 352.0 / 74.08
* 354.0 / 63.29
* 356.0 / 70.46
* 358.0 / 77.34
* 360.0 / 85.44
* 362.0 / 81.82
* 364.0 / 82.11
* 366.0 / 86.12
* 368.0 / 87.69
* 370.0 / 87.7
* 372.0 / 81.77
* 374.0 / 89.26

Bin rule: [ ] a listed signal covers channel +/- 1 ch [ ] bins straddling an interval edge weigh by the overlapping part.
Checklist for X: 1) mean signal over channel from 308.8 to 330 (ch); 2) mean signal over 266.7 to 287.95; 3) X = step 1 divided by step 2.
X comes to 1.47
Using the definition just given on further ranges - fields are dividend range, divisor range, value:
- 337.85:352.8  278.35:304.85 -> 1.18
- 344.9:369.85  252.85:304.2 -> 1.18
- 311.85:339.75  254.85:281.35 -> 1.35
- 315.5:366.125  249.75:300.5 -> 1.20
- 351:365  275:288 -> 1.31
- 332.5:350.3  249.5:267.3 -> 1.10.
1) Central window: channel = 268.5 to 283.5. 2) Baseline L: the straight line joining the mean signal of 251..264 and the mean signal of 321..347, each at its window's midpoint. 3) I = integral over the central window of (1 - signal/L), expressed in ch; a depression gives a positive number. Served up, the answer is 4.8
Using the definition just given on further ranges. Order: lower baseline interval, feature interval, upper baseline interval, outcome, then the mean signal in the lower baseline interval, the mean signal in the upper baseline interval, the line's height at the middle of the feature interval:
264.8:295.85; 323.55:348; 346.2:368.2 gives -3.4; 61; 80.6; 75.1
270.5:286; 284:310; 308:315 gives -1.8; 56.2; 86.2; 73.1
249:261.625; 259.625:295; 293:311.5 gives 9.2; 83.3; 84.8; 84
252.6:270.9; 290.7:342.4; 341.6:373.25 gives -4.3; 71.2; 82.3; 77.6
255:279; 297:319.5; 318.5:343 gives -2.6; 63.3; 84.8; 77.2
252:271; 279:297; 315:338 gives 2.6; 71.8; 84.6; 77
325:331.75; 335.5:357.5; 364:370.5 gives 1.0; 84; 86.4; 85.1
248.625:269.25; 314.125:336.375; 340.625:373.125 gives -1.2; 76.6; 82.3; 80.5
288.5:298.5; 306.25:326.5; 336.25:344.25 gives -1.5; 74.2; 84.1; 79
